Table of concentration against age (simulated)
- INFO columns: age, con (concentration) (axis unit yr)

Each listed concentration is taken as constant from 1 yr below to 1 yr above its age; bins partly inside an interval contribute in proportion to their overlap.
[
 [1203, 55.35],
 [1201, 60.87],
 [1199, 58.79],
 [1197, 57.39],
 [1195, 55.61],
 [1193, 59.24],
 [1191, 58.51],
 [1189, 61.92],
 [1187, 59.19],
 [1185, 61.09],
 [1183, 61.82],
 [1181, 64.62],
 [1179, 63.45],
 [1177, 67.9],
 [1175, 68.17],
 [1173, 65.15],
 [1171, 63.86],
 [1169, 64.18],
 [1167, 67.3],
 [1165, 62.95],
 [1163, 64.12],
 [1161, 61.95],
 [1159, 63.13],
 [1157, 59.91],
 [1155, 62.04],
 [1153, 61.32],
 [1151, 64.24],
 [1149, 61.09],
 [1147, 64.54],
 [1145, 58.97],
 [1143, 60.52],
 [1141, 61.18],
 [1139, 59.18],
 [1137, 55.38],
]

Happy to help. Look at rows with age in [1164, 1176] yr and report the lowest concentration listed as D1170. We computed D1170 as 62.95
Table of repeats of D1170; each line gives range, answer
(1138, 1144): 59.18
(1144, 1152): 58.97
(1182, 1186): 61.09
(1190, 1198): 55.61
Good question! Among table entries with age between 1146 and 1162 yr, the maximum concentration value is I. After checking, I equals 64.54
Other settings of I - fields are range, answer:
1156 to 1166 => 64.12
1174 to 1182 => 68.17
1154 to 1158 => 62.04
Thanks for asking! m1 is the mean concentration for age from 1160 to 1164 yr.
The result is 63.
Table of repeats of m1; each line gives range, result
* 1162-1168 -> 64.8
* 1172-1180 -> 66.2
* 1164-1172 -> 64.6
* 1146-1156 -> 62.6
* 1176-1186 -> 63.8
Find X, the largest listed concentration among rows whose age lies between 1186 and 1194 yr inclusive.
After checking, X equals 61.92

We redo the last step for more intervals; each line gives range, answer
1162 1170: 67.3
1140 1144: 61.18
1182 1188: 61.82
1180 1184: 64.62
